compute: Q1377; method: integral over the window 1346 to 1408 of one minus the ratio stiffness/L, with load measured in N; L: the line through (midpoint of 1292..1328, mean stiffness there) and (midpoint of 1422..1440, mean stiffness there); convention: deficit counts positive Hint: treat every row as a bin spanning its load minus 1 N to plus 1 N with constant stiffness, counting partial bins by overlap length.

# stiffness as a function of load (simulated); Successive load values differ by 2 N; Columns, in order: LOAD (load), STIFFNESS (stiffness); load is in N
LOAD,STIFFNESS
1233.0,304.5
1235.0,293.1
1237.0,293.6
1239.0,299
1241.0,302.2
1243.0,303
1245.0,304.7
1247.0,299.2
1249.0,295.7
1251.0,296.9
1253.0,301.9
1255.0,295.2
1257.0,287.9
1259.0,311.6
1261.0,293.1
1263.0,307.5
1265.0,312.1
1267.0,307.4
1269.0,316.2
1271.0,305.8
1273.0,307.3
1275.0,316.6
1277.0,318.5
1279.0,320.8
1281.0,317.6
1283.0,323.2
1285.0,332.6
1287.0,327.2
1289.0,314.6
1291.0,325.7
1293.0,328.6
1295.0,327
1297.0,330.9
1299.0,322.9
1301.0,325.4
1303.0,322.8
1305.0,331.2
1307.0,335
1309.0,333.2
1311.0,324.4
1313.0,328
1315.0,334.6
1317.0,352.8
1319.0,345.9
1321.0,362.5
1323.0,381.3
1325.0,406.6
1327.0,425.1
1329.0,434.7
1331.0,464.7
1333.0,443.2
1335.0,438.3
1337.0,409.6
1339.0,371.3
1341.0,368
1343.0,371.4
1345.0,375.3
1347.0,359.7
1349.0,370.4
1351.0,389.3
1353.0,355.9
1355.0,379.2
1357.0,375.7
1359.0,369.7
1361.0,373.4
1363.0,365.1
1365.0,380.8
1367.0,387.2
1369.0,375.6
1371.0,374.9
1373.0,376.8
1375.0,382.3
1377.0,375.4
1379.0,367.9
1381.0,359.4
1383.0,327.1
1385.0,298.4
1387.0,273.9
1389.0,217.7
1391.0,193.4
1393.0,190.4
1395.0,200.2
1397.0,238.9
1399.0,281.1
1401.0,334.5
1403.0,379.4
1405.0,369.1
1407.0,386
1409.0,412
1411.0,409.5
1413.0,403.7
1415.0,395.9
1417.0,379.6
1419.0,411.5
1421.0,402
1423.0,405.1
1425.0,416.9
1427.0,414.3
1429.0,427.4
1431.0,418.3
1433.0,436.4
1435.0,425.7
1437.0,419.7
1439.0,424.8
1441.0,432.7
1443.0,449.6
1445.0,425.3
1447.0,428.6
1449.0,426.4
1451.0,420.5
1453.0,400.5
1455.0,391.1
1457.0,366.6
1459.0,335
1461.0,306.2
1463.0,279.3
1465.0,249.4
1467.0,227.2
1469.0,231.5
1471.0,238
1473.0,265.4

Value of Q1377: 8.05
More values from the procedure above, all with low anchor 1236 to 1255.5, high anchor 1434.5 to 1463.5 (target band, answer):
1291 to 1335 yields -3.83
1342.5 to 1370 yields -1.65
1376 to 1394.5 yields 3.99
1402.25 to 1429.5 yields -1.39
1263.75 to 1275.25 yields 0.01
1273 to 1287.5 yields -0.24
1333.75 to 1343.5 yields -1.43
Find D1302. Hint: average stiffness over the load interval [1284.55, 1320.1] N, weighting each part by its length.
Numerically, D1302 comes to 330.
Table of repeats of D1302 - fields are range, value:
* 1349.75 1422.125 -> 347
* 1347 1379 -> 375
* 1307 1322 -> 340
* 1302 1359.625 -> 375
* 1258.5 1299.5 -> 317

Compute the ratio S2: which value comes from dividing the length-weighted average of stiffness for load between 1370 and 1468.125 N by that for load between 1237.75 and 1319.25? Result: 1.14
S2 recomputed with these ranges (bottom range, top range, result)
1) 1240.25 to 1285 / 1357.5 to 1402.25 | 1.05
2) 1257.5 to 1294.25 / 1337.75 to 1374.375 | 1.18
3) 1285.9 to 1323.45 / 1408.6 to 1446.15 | 1.25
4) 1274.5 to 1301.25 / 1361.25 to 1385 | 1.13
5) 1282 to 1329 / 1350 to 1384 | 1.08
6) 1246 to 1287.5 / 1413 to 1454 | 1.35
